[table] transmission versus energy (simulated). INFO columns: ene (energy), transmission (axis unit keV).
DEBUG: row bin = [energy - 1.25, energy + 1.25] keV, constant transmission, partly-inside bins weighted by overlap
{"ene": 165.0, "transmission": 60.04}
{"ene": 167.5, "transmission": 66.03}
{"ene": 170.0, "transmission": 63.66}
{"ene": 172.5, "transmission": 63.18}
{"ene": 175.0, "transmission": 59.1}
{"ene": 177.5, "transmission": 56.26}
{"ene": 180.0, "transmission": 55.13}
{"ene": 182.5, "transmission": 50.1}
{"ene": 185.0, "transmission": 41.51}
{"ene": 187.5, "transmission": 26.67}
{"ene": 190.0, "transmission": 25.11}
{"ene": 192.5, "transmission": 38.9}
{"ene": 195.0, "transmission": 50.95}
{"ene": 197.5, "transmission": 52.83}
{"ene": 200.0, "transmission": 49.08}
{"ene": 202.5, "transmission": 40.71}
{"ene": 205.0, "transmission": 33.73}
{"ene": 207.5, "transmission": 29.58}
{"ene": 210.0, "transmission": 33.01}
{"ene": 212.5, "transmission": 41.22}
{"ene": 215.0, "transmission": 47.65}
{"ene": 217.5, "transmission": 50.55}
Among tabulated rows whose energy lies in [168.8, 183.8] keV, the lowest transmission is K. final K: 50.1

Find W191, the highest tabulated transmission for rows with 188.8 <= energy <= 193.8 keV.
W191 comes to 38.9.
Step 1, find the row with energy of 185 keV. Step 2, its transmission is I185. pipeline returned 41.51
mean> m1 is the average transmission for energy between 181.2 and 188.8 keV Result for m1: 39.4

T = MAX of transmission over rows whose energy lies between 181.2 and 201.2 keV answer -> 52.83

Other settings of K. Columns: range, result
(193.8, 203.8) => 40.71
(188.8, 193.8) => 25.11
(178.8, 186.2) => 41.51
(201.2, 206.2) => 33.73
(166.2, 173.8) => 63.18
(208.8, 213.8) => 33.01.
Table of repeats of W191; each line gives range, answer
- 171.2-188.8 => 63.18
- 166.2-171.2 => 66.03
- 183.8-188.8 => 41.51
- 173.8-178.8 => 59.1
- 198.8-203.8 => 49.08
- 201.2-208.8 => 40.71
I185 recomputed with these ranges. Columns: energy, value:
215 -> 47.65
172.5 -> 63.18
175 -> 59.1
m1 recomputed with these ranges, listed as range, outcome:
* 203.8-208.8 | 31.6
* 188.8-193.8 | 32.3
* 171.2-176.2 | 61.2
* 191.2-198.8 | 47.4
